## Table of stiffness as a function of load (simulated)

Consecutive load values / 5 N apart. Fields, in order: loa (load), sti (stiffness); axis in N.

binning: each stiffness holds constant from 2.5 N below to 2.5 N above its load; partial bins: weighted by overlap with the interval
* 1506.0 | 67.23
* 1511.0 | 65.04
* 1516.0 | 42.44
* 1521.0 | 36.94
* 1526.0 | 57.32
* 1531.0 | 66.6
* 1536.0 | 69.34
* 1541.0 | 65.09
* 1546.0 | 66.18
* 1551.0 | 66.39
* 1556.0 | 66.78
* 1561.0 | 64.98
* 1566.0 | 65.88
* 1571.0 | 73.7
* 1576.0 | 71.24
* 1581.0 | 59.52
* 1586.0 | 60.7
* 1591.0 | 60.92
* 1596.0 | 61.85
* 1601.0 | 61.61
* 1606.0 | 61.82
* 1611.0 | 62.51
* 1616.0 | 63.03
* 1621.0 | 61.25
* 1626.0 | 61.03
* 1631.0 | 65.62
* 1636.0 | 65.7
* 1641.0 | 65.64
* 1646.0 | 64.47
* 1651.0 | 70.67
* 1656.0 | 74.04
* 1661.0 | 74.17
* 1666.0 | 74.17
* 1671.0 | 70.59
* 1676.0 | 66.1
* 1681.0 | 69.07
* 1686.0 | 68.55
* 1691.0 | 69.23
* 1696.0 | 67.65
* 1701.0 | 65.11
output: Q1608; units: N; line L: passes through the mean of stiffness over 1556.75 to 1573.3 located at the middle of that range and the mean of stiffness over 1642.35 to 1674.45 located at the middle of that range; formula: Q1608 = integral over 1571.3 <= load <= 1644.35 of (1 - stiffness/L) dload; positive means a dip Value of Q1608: 6.3 N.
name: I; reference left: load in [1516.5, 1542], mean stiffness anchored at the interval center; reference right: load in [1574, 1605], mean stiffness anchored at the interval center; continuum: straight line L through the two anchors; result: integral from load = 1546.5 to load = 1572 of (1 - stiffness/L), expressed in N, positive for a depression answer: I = -3.0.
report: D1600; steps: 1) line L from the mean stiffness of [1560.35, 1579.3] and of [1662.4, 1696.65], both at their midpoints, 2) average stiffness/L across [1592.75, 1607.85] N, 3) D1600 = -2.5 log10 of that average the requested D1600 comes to 0.12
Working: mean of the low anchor 68.9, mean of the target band 61.7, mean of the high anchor 69.6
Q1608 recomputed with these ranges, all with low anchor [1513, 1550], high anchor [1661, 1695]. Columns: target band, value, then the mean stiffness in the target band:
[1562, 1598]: -1.7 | 64.9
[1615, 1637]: 0.8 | 63.2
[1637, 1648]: 0.3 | 65.2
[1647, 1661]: -0.8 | 71.8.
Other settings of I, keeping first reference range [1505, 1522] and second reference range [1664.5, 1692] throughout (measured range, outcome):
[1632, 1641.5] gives -0.05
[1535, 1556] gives -3.86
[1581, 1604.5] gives -0.06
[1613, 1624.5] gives 0.27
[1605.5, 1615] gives 0.05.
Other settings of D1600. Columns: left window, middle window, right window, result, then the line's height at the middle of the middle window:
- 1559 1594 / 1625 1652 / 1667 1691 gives 0.03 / 67.5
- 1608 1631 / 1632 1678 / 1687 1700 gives -0.07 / 65.1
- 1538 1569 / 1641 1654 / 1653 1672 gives 0.08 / 72.4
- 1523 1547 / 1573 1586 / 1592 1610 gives -0.04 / 62.6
